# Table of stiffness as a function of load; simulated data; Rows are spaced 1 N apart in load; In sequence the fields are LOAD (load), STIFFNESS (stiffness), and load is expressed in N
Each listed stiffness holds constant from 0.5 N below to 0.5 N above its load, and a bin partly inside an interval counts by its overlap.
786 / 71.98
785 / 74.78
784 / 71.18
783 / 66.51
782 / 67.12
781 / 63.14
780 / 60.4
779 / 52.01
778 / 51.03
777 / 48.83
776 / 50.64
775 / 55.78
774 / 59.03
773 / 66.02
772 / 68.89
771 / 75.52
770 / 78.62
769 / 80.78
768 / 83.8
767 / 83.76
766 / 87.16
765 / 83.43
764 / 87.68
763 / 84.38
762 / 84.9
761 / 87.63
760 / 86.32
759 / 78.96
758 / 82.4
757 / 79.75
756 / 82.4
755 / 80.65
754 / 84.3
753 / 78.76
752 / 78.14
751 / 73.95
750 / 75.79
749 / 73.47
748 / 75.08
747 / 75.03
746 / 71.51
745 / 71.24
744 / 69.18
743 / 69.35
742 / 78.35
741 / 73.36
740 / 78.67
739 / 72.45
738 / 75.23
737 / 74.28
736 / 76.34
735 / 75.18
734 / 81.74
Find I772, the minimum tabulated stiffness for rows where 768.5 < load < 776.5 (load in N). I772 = 50.64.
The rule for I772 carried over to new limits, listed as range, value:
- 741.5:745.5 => 69.18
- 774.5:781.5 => 48.83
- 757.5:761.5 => 78.96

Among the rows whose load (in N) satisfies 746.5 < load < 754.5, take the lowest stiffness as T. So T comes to 73.47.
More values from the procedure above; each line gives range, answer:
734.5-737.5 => 74.28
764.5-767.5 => 83.43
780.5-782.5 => 63.14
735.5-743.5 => 69.35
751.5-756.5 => 78.14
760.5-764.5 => 84.38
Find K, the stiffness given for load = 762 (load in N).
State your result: 84.9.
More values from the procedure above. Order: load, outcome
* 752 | 78.14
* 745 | 71.24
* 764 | 87.68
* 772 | 68.89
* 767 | 83.76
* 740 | 78.67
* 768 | 83.8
